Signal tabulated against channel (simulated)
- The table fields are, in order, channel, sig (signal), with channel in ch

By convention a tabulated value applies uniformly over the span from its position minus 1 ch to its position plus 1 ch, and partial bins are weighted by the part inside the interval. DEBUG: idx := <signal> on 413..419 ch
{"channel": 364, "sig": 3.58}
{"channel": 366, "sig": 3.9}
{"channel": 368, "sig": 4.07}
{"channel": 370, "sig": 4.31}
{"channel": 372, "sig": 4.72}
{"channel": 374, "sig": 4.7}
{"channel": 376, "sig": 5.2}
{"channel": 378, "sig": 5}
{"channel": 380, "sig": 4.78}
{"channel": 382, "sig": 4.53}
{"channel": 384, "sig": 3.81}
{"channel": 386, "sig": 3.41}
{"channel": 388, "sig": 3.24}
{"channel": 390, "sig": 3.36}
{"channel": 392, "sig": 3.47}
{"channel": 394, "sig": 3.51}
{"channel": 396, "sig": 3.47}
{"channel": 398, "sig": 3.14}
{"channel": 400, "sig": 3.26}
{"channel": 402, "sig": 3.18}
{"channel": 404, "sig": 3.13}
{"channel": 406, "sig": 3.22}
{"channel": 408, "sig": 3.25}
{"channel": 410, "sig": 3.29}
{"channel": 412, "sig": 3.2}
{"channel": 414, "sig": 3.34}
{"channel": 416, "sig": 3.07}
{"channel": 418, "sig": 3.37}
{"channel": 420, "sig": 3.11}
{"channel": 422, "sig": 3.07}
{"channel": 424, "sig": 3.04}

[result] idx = 3.26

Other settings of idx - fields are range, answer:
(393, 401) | 3.35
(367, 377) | 4.6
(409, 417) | 3.23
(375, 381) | 4.99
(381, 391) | 3.67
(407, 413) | 3.25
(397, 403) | 3.19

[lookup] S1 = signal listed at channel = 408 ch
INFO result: 3.25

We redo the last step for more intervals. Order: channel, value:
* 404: 3.13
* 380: 4.78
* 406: 3.22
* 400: 3.26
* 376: 5.2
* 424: 3.04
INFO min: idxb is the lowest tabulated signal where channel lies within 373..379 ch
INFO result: 4.7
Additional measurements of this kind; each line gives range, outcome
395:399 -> 3.14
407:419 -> 3.07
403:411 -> 3.13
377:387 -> 3.41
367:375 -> 4.07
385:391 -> 3.24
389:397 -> 3.36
